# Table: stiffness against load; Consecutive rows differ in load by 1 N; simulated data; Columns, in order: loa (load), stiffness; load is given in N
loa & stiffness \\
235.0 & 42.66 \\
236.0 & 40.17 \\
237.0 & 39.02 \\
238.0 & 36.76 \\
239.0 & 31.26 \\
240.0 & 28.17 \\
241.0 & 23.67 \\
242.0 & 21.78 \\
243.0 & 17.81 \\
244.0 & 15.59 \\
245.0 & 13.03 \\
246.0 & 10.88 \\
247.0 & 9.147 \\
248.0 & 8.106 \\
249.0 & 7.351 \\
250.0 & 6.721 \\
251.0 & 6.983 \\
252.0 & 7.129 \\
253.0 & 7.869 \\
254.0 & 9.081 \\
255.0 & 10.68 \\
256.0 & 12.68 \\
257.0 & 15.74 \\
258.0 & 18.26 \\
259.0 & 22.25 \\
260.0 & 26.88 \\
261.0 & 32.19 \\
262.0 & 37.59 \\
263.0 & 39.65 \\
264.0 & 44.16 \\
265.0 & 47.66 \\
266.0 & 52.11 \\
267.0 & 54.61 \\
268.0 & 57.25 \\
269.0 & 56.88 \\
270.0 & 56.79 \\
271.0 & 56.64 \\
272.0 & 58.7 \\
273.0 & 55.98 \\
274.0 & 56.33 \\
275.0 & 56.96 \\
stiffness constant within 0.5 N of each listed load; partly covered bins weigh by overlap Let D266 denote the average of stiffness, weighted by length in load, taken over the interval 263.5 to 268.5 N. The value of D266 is 51.2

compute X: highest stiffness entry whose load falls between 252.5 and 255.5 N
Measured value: 10.68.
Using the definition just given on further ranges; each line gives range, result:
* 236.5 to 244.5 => 39.02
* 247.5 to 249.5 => 8.106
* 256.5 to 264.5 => 44.16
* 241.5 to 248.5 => 21.78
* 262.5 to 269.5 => 57.25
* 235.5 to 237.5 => 40.17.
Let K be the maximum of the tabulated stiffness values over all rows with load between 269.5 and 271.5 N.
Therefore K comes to 56.79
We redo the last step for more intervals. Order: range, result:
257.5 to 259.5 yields 22.25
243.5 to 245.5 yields 15.59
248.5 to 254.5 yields 9.081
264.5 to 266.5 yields 52.11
